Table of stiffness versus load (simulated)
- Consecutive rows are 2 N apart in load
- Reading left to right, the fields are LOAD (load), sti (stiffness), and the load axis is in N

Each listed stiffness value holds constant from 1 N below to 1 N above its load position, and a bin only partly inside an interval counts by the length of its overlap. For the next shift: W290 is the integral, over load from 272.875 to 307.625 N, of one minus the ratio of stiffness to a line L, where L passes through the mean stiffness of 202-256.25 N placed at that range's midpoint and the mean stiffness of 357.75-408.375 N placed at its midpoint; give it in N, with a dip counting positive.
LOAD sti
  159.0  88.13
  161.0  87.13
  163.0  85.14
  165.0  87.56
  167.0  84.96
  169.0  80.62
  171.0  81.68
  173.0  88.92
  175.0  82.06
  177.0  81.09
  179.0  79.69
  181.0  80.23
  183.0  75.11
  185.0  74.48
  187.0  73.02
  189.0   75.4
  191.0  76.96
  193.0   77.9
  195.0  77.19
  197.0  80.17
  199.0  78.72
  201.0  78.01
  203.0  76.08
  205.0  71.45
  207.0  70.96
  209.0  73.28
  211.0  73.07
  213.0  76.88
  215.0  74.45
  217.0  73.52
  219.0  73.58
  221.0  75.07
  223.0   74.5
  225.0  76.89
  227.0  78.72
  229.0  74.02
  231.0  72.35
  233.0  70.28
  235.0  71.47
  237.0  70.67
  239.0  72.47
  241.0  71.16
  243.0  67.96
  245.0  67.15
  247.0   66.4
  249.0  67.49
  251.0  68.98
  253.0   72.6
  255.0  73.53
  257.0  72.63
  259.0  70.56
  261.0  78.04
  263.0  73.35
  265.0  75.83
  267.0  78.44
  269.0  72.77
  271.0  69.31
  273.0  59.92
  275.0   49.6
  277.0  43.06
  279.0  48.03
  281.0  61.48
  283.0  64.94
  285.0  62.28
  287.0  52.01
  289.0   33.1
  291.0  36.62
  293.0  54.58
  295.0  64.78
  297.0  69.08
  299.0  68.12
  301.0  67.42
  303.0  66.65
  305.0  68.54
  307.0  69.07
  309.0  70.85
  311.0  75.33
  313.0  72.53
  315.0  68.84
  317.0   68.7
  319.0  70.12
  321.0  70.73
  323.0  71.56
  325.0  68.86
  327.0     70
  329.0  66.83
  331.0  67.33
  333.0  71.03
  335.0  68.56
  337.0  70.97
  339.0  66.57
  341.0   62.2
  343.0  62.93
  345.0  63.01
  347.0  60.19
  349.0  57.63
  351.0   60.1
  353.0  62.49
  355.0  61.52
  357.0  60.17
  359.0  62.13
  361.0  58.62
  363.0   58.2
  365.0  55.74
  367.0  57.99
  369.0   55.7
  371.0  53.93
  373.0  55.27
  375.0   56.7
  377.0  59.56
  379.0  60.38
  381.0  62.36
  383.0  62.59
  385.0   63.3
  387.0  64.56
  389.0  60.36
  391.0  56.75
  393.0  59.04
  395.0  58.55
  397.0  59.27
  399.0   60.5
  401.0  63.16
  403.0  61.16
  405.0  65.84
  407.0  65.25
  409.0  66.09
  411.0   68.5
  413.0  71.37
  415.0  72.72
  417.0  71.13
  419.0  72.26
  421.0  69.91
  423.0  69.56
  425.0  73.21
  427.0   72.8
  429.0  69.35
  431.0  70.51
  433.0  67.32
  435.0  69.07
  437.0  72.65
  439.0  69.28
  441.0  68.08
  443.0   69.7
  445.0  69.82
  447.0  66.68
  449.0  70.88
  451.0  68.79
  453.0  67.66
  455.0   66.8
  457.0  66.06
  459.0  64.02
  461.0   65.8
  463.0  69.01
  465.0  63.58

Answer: 5.1 N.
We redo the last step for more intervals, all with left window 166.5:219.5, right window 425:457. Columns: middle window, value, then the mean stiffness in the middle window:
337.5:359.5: 3.2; 61.9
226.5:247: 1.3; 71.2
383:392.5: 1.3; 61.3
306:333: 1.2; 70.1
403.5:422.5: 0.3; 69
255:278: 2.2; 67.8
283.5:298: 4.0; 53.6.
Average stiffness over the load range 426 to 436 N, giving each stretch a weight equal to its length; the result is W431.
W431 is 69.8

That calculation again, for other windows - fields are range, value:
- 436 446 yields 69.9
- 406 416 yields 68.8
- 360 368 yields 57.6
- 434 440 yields 70.3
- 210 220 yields 74.3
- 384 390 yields 62.7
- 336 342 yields 66.6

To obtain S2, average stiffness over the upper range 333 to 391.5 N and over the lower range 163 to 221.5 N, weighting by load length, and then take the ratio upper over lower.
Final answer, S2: 0.78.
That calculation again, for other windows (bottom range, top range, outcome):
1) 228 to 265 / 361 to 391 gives 0.83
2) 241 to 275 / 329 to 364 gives 0.90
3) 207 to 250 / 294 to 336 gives 0.96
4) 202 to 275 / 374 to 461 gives 0.92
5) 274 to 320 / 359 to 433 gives 1.04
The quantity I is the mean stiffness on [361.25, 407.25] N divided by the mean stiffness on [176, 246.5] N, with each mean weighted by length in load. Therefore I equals 0.80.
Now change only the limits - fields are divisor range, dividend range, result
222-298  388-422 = 0.98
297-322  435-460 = 0.98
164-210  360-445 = 0.82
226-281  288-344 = 0.96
